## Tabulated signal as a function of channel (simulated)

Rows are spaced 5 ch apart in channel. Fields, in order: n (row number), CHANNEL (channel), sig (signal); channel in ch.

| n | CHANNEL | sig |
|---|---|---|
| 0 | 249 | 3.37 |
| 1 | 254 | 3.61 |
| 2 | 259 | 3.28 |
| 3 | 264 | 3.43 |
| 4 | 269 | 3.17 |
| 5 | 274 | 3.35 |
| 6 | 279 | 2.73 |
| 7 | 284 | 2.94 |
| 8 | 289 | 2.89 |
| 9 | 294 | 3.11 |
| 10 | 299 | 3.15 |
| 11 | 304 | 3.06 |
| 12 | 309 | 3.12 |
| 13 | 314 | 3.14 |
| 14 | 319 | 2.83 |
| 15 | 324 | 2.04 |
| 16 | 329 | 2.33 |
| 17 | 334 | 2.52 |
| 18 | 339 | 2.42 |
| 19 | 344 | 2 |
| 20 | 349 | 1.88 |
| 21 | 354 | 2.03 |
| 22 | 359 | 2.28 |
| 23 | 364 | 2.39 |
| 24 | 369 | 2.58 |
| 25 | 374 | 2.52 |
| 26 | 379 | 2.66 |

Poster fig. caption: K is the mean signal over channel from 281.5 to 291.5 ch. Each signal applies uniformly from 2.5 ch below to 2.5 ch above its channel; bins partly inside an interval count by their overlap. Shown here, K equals 2.92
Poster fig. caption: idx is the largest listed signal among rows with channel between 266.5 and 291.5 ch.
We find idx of 3.35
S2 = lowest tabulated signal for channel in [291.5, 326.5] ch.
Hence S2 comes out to 2.04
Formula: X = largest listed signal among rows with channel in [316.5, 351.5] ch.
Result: 2.83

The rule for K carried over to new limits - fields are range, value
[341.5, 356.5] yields 1.97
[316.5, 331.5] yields 2.4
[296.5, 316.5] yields 3.12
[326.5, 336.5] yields 2.42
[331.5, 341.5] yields 2.47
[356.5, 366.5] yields 2.33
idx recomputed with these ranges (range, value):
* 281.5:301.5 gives 3.15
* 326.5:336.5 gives 2.52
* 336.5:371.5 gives 2.58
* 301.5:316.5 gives 3.14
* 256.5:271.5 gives 3.43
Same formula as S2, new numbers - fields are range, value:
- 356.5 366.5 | 2.28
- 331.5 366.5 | 1.88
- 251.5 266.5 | 3.28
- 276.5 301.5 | 2.73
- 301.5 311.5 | 3.06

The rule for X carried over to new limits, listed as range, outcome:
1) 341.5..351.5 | 2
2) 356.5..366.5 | 2.39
